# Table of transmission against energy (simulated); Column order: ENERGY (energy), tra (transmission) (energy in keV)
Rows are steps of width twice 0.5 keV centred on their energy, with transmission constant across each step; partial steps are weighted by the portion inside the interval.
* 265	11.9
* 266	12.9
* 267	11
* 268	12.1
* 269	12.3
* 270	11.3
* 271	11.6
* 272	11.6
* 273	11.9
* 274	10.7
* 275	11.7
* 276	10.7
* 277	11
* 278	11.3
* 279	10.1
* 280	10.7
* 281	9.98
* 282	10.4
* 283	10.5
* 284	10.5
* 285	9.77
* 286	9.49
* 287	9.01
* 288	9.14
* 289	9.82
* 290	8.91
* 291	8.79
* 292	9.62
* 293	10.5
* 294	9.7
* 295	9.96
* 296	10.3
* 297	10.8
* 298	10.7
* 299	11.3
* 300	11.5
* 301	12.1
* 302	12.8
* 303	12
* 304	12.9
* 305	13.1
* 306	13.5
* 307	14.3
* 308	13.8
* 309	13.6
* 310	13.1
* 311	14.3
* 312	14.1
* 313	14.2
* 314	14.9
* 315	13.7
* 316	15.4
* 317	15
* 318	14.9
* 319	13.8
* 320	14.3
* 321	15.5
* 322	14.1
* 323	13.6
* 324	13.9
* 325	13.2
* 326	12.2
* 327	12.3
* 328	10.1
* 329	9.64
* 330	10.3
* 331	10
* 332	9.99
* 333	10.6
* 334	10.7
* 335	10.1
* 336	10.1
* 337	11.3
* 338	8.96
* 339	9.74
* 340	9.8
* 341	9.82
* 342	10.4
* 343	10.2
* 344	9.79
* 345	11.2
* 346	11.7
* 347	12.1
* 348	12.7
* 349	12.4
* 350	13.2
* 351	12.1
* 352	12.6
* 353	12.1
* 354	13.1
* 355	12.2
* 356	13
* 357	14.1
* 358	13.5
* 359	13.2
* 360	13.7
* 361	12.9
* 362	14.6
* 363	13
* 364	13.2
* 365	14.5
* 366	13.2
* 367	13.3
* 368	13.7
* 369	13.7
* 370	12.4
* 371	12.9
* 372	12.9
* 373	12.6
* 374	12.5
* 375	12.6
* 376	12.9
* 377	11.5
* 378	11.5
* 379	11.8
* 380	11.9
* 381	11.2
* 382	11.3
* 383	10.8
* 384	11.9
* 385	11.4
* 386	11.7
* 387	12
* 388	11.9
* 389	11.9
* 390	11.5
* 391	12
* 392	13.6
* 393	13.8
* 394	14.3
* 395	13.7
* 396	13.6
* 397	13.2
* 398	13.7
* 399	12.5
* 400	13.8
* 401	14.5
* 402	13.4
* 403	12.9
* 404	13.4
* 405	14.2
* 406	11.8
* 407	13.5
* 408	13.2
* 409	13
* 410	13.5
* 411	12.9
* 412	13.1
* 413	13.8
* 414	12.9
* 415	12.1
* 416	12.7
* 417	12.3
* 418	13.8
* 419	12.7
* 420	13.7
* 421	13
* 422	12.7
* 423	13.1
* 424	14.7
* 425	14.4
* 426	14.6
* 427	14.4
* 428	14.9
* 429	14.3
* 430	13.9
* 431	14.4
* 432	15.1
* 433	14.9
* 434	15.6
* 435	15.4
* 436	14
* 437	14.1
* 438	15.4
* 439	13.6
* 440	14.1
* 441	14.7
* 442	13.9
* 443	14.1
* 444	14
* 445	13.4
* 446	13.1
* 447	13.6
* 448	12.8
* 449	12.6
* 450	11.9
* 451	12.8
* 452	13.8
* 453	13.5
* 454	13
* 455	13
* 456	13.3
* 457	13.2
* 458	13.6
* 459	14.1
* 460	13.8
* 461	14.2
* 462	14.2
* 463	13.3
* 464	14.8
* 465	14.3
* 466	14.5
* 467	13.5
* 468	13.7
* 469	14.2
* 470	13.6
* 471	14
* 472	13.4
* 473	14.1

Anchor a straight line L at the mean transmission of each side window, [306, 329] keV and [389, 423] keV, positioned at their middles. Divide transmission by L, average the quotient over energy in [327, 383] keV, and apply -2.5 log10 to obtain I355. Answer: 0.14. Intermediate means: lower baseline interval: 13.7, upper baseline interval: 13.2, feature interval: 11.9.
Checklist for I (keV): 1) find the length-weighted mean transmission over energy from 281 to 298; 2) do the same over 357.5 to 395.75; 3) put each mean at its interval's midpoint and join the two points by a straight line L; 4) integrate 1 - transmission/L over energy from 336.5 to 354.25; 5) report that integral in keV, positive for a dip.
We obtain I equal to 0.6 keV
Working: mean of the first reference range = 9.86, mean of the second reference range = 12.7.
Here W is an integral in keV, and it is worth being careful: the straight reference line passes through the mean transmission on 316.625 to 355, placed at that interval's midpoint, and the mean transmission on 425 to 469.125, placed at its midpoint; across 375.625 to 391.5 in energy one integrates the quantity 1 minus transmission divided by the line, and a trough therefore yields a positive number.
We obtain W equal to 1.3 keV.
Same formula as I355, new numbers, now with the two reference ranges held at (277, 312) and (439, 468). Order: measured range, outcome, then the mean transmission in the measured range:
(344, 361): -0.048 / 12.6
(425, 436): -0.112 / 14.7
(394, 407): -0.053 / 13.4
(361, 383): -0.029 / 12.7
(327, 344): 0.162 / 10.2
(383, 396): 0.015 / 12.5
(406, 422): -0.002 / 13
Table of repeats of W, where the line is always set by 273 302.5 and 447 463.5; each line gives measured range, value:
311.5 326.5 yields -4.4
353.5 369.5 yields -2.4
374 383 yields 0.1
